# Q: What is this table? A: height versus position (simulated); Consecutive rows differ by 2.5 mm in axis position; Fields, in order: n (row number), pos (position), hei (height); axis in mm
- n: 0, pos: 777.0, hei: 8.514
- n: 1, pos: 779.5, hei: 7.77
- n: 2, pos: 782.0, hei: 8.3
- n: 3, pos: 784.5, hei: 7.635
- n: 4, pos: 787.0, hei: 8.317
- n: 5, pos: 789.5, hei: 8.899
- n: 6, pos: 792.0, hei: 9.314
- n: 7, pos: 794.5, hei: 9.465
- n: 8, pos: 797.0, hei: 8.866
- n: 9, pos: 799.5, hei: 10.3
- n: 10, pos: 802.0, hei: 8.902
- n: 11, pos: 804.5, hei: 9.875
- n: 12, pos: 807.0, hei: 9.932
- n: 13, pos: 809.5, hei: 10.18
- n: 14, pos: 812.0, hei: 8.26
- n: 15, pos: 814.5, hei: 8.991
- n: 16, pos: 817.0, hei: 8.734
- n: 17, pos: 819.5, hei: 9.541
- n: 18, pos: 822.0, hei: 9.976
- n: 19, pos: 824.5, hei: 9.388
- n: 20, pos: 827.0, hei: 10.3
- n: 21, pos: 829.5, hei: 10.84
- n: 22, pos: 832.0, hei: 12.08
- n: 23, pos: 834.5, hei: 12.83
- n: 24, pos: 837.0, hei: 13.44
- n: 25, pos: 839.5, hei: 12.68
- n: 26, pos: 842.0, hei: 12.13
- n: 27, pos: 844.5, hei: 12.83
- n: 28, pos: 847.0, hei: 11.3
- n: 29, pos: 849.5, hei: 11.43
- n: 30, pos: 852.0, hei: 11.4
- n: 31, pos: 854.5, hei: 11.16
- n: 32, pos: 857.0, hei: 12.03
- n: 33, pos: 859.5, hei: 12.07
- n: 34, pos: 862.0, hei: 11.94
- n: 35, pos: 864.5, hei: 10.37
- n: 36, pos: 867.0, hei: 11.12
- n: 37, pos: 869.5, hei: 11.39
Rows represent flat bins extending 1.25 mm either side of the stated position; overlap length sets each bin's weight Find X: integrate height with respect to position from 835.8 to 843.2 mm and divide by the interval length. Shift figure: 12.7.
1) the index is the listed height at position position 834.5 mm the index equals 12.83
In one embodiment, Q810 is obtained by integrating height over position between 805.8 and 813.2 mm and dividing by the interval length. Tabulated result 9.46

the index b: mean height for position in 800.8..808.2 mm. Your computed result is 9.57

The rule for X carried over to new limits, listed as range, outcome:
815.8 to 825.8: 9.42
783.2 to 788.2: 7.98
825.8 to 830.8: 10.6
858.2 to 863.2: 12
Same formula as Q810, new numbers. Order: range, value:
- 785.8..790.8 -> 8.62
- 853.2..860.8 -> 11.8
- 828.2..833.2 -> 11.4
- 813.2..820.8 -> 9.09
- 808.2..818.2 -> 9.05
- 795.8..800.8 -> 9.58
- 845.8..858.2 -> 11.5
